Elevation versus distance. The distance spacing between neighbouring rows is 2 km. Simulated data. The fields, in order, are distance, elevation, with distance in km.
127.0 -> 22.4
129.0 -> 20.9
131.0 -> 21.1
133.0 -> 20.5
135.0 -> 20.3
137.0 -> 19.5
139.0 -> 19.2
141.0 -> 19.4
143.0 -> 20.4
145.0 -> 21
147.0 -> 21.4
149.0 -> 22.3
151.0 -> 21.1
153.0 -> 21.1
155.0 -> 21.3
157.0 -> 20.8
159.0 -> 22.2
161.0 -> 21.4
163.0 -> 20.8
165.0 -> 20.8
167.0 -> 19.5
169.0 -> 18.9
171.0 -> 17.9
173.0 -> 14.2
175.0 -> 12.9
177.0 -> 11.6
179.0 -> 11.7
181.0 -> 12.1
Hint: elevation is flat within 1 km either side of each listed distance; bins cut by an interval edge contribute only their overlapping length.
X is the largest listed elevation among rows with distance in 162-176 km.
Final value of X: 20.8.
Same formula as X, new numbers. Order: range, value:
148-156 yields 22.3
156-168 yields 22.2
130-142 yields 21.1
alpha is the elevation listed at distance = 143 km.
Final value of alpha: 20.4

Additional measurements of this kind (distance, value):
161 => 21.4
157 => 20.8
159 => 22.2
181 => 12.1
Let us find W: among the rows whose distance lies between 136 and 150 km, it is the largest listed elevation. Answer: 22.3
